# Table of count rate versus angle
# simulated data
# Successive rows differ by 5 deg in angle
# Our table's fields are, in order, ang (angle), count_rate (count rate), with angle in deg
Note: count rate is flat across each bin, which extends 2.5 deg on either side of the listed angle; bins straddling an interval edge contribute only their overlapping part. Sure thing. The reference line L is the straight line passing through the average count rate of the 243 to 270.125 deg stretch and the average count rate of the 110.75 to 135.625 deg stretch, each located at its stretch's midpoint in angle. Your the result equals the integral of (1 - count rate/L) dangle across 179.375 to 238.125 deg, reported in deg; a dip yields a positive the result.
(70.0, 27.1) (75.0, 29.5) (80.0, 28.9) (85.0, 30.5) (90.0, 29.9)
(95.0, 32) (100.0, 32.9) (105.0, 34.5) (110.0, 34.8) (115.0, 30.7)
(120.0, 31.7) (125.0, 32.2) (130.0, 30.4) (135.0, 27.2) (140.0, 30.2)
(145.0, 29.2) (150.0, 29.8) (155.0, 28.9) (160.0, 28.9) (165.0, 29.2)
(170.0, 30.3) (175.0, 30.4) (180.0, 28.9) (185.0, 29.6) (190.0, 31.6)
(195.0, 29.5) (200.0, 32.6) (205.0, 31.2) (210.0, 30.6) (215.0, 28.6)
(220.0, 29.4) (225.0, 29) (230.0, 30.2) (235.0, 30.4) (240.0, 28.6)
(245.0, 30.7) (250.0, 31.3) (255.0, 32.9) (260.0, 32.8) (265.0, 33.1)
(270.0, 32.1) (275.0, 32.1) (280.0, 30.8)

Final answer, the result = 3.0 deg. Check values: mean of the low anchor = 31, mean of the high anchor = 32.2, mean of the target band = 30.2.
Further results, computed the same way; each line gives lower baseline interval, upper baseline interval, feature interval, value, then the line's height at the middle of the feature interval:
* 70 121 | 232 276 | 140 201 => 3.0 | 31.4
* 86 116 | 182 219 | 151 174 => 1.3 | 31.2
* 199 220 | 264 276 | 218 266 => 1.1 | 31.5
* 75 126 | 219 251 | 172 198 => 0.4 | 30.6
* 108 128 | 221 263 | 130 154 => 2.0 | 31.9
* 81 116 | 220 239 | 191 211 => -0.5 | 30.2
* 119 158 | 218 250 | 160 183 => 0.2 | 29.9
